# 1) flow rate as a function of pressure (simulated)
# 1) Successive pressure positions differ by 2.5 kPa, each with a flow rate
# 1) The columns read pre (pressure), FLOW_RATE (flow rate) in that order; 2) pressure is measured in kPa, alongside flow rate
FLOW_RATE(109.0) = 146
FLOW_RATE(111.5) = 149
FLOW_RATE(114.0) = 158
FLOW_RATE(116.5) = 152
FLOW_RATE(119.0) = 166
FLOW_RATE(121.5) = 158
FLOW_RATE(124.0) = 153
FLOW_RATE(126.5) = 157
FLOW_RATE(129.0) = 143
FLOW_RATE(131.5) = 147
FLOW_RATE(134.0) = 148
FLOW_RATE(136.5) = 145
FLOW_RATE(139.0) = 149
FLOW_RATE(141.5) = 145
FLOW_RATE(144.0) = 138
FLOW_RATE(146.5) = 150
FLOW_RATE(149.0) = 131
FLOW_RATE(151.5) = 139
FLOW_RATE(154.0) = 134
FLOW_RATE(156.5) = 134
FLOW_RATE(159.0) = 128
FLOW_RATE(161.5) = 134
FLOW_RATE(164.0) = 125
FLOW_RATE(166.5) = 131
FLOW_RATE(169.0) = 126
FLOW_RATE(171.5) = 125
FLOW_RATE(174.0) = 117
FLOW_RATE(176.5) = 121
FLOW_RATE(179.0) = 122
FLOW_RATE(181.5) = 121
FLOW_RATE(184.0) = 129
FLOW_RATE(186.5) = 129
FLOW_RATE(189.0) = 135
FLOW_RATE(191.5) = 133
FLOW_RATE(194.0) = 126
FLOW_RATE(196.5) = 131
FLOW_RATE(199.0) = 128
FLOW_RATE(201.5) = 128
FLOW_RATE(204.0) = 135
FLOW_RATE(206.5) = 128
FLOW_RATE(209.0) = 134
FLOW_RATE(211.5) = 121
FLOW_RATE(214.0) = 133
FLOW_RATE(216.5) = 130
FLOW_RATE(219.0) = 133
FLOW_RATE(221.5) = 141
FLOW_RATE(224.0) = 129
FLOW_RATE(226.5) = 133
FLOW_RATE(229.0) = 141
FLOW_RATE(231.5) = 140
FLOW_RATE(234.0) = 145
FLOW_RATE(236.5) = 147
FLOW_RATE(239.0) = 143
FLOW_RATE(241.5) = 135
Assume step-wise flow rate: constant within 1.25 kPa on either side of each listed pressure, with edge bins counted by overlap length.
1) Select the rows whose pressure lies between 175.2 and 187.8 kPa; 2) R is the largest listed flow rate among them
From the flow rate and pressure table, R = 129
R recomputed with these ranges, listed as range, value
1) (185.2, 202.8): 135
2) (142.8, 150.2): 150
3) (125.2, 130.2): 157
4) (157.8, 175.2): 134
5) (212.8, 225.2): 141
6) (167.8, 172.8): 126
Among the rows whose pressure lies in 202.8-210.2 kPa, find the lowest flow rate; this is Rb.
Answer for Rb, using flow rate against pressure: 128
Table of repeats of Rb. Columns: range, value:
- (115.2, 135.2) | 143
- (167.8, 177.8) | 117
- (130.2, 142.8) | 145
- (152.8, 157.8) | 134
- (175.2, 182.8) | 121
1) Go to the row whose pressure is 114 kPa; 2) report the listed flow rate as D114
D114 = 158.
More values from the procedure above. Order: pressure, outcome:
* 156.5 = 134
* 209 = 134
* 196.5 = 131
